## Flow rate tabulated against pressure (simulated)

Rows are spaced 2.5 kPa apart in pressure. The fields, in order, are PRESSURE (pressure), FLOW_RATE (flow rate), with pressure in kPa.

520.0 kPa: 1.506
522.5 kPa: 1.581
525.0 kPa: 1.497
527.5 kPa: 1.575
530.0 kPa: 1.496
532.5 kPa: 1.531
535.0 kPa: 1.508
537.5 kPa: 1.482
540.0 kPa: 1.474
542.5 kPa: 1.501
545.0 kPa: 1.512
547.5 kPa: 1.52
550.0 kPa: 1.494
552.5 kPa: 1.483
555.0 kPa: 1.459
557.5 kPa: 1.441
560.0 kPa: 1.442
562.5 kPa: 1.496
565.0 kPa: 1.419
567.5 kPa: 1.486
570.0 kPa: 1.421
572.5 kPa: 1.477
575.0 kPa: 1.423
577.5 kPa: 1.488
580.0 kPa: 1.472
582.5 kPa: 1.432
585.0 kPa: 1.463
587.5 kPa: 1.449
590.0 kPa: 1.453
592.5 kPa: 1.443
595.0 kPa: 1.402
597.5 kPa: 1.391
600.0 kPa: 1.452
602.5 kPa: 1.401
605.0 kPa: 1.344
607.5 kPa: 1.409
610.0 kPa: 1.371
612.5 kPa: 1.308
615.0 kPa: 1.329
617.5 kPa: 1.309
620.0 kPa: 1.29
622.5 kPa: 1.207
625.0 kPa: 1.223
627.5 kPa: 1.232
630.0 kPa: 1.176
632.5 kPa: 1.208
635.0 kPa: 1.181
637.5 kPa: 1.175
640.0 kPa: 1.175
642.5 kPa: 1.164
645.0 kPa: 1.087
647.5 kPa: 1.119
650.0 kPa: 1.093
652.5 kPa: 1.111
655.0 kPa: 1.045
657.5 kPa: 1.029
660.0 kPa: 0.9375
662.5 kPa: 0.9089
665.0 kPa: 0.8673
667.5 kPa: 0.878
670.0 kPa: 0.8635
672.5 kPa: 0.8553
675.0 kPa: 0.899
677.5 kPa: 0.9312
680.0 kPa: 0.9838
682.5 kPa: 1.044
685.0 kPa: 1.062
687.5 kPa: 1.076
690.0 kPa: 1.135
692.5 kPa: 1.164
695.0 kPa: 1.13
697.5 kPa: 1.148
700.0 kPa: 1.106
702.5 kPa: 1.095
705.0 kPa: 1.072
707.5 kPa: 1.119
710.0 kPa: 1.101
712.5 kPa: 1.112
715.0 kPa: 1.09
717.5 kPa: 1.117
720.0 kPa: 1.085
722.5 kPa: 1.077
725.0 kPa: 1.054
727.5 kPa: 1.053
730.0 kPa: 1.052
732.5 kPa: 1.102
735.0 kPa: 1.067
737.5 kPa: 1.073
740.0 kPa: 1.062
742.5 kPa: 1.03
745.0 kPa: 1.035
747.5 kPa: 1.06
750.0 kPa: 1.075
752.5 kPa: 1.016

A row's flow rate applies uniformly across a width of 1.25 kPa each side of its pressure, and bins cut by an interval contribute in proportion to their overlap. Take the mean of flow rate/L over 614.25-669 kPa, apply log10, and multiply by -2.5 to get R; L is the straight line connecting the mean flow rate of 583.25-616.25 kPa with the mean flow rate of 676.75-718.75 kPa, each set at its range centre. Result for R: 0.136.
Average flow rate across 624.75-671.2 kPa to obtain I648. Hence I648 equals 1.07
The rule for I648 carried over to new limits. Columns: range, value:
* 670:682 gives 0.92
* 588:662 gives 1.24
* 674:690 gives 1.01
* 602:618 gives 1.35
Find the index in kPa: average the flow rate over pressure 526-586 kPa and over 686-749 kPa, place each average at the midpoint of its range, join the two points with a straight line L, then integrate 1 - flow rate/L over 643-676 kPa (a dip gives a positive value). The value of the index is 6.7 kPa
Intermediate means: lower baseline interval 1.48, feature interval 0.981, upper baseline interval 1.09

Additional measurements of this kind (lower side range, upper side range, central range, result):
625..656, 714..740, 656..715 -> 4.6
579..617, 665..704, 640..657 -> 1.1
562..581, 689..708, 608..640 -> 1.7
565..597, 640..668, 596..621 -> -1.4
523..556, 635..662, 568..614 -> -4.0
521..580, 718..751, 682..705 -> 1.0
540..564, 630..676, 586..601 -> -1.5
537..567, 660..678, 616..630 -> -1.6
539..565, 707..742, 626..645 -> 1.6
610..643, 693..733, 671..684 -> 2.4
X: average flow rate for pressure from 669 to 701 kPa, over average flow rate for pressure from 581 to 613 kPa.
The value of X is 0.73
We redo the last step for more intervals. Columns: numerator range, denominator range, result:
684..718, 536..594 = 0.76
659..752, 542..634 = 0.74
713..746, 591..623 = 0.79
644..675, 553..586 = 0.67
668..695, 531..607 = 0.69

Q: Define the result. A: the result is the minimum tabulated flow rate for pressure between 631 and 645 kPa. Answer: 1.087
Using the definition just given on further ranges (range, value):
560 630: 1.176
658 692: 0.8553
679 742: 0.9838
